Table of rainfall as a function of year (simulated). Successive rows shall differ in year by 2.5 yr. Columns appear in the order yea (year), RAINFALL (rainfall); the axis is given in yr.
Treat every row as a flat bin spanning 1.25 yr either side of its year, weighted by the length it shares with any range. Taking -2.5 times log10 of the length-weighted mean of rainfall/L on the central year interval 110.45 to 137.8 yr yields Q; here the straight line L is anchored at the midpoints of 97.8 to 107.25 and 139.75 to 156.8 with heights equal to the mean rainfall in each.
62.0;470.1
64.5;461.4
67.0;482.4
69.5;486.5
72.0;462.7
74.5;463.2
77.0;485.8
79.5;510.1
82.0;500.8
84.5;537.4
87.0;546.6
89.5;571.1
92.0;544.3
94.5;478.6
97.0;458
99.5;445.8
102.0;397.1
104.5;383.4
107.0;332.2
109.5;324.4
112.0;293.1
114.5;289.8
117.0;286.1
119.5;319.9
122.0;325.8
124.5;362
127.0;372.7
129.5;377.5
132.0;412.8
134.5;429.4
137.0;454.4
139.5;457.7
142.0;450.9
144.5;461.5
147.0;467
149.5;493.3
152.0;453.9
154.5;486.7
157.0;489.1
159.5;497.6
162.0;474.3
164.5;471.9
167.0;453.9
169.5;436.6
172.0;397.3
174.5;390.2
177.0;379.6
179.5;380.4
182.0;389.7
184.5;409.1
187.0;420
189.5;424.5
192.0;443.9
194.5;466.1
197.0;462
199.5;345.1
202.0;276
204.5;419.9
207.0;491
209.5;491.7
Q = 0.22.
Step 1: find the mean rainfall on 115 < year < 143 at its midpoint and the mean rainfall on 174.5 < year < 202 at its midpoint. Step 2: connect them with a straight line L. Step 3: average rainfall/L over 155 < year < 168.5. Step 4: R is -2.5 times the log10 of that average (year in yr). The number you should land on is -0.20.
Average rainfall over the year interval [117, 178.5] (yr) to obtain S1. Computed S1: 427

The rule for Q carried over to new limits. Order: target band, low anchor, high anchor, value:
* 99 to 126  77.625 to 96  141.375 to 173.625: 0.428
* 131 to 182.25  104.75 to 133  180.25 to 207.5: -0.193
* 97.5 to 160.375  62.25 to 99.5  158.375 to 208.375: 0.143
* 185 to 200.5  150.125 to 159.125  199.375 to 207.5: -0.071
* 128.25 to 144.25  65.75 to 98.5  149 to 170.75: 0.116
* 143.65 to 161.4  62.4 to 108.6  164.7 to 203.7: -0.121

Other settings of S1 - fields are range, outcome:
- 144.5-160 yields 479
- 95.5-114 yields 374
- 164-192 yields 414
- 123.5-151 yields 432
